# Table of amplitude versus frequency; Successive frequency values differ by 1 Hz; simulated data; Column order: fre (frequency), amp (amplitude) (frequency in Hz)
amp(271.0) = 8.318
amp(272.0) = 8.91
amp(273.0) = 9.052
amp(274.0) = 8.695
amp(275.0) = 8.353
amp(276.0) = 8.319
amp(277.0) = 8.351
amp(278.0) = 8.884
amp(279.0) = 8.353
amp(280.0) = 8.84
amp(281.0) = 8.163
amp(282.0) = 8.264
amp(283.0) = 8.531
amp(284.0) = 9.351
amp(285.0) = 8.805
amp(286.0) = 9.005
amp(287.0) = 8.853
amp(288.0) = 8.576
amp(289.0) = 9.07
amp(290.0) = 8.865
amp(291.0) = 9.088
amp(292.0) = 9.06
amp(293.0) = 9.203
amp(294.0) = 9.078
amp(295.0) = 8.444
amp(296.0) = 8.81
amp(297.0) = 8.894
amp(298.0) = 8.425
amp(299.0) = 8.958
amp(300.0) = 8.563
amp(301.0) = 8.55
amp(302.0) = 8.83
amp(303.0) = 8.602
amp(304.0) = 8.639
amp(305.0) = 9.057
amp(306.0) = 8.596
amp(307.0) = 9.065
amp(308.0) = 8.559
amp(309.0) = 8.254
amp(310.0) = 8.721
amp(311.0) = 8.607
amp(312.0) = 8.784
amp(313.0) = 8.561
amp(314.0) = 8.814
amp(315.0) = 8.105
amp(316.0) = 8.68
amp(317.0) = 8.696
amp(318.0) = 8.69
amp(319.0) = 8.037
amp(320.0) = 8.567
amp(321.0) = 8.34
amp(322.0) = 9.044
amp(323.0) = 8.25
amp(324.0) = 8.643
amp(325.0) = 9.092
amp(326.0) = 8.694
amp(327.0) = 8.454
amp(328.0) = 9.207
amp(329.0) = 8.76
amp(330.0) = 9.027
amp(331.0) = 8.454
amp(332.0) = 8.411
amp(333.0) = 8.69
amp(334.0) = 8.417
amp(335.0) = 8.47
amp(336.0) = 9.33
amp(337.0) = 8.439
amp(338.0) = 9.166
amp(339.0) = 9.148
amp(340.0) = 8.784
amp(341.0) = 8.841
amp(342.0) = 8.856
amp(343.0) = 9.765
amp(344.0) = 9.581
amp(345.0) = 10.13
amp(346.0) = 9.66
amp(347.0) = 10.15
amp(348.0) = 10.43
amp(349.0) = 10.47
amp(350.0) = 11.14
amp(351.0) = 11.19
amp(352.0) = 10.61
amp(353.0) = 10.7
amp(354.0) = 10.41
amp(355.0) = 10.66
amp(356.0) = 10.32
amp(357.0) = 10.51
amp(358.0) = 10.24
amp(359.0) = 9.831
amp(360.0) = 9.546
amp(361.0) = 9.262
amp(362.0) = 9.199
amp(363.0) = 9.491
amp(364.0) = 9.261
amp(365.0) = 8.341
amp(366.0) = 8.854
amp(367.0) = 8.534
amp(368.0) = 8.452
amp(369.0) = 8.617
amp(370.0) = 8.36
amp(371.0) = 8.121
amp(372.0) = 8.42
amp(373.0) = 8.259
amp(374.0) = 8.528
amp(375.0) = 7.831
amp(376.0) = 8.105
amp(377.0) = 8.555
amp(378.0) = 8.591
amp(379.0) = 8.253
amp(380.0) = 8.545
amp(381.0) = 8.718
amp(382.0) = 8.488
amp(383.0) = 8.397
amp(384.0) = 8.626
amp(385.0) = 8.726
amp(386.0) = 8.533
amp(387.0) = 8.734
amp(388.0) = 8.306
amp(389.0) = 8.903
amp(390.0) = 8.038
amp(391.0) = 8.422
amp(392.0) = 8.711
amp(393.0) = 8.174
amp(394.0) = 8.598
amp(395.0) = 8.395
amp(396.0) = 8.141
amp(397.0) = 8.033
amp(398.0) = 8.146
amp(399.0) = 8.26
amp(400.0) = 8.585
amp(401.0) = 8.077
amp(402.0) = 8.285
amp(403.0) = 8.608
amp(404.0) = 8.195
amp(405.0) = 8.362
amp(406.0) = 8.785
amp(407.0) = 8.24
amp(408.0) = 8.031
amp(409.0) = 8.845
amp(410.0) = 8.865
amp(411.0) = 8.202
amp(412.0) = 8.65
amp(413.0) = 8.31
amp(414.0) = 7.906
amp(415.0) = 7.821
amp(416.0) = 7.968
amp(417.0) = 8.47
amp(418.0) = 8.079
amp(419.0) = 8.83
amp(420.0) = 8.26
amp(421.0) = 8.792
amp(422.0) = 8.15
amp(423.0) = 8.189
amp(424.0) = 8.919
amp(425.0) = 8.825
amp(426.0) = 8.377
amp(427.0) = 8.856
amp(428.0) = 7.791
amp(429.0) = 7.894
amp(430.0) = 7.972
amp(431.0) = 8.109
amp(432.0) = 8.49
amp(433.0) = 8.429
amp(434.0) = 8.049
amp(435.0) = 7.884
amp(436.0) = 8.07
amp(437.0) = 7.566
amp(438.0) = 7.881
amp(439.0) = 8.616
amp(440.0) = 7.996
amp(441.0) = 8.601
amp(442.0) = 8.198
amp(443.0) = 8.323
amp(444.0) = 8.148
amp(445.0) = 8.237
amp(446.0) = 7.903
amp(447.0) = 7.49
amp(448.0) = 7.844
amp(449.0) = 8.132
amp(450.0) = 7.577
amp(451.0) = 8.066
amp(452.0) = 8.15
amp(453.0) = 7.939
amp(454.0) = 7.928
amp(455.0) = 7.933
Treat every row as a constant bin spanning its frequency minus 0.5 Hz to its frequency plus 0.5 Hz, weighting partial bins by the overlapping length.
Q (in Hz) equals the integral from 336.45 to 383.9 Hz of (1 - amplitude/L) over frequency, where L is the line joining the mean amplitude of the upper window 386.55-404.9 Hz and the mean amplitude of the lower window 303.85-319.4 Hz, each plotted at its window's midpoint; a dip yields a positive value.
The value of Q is -4.4 Hz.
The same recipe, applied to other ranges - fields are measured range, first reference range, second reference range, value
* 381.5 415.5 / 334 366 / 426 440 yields 1.50 Hz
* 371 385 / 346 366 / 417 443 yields 1.63 Hz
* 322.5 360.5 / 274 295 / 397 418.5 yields -4.21 Hz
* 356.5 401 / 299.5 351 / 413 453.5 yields -0.43 Hz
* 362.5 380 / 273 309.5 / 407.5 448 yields -0.13 Hz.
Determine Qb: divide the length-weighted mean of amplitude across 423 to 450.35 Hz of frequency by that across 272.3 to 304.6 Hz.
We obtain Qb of 0.9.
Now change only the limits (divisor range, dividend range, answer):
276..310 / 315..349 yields 1.02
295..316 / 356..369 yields 1.07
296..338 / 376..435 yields 0.97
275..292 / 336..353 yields 1.12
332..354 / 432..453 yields 0.84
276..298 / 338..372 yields 1.09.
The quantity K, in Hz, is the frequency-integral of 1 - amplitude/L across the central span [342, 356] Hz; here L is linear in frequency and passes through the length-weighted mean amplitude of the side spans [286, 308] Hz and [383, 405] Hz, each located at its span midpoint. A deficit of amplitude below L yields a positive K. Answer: -2.8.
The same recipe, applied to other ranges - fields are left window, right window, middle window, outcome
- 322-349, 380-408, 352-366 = -1.62 Hz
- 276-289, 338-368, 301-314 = 0.52 Hz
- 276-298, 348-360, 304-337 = 3.34 Hz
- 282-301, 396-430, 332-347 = -0.80 Hz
